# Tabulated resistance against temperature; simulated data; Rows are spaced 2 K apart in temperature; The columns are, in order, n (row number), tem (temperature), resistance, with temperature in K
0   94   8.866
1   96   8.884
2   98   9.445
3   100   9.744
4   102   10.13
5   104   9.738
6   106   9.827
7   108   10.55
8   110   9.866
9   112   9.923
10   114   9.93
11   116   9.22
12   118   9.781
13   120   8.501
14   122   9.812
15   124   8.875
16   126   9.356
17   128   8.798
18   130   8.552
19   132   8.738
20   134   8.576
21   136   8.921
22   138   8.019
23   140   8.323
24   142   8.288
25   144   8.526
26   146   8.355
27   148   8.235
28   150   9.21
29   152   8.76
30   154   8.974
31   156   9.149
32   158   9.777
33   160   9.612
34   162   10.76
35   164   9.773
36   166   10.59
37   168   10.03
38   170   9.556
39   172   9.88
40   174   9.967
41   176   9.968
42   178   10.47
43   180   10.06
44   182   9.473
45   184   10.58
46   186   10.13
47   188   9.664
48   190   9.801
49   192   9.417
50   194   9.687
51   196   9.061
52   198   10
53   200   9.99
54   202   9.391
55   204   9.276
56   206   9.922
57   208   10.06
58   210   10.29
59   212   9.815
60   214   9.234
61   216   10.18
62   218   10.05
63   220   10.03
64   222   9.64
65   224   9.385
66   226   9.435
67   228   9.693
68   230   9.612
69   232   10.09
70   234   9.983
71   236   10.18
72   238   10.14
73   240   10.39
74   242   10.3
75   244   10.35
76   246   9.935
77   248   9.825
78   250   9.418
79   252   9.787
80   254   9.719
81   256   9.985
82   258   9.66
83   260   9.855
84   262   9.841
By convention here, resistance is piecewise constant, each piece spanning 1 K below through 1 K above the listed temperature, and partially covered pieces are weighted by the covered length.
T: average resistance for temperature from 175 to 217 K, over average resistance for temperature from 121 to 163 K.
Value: 1.10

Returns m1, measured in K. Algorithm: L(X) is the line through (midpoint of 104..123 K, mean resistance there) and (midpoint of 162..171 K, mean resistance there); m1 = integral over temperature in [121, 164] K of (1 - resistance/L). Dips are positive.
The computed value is 4.2 K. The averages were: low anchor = 9.71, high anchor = 10.1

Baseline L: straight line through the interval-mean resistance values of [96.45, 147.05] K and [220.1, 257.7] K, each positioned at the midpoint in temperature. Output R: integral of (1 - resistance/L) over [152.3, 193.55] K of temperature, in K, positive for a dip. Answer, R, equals -1.6 K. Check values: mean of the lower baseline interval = 9.19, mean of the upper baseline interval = 9.88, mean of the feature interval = 9.86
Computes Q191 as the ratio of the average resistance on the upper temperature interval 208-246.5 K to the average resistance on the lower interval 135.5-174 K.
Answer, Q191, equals 1.1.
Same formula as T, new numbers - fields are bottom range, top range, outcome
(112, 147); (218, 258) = 1.11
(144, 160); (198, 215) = 1.09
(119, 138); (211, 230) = 1.10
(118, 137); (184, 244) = 1.10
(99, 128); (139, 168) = 0.95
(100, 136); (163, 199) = 1.05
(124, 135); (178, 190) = 1.14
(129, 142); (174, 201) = 1.16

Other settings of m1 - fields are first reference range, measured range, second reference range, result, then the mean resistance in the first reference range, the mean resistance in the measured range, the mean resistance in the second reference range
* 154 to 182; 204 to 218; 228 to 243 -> 0.2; 9.92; 9.88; 10.1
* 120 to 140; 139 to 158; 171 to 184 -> 1.2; 8.81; 8.71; 10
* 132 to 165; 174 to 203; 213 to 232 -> -1.5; 8.95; 9.84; 9.72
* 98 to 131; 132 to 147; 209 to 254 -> 1.8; 9.53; 8.45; 9.89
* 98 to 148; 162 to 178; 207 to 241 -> -0.9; 9.17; 10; 9.89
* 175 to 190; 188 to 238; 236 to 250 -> 1.5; 10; 9.76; 10.1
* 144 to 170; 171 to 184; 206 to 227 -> -0.6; 9.41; 10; 9.82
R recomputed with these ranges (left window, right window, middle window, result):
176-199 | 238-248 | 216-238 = 0.6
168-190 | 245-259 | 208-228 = 0.1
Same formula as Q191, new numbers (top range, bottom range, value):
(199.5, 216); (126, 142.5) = 1.14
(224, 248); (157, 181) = 0.99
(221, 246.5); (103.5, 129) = 1.04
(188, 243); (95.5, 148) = 1.07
